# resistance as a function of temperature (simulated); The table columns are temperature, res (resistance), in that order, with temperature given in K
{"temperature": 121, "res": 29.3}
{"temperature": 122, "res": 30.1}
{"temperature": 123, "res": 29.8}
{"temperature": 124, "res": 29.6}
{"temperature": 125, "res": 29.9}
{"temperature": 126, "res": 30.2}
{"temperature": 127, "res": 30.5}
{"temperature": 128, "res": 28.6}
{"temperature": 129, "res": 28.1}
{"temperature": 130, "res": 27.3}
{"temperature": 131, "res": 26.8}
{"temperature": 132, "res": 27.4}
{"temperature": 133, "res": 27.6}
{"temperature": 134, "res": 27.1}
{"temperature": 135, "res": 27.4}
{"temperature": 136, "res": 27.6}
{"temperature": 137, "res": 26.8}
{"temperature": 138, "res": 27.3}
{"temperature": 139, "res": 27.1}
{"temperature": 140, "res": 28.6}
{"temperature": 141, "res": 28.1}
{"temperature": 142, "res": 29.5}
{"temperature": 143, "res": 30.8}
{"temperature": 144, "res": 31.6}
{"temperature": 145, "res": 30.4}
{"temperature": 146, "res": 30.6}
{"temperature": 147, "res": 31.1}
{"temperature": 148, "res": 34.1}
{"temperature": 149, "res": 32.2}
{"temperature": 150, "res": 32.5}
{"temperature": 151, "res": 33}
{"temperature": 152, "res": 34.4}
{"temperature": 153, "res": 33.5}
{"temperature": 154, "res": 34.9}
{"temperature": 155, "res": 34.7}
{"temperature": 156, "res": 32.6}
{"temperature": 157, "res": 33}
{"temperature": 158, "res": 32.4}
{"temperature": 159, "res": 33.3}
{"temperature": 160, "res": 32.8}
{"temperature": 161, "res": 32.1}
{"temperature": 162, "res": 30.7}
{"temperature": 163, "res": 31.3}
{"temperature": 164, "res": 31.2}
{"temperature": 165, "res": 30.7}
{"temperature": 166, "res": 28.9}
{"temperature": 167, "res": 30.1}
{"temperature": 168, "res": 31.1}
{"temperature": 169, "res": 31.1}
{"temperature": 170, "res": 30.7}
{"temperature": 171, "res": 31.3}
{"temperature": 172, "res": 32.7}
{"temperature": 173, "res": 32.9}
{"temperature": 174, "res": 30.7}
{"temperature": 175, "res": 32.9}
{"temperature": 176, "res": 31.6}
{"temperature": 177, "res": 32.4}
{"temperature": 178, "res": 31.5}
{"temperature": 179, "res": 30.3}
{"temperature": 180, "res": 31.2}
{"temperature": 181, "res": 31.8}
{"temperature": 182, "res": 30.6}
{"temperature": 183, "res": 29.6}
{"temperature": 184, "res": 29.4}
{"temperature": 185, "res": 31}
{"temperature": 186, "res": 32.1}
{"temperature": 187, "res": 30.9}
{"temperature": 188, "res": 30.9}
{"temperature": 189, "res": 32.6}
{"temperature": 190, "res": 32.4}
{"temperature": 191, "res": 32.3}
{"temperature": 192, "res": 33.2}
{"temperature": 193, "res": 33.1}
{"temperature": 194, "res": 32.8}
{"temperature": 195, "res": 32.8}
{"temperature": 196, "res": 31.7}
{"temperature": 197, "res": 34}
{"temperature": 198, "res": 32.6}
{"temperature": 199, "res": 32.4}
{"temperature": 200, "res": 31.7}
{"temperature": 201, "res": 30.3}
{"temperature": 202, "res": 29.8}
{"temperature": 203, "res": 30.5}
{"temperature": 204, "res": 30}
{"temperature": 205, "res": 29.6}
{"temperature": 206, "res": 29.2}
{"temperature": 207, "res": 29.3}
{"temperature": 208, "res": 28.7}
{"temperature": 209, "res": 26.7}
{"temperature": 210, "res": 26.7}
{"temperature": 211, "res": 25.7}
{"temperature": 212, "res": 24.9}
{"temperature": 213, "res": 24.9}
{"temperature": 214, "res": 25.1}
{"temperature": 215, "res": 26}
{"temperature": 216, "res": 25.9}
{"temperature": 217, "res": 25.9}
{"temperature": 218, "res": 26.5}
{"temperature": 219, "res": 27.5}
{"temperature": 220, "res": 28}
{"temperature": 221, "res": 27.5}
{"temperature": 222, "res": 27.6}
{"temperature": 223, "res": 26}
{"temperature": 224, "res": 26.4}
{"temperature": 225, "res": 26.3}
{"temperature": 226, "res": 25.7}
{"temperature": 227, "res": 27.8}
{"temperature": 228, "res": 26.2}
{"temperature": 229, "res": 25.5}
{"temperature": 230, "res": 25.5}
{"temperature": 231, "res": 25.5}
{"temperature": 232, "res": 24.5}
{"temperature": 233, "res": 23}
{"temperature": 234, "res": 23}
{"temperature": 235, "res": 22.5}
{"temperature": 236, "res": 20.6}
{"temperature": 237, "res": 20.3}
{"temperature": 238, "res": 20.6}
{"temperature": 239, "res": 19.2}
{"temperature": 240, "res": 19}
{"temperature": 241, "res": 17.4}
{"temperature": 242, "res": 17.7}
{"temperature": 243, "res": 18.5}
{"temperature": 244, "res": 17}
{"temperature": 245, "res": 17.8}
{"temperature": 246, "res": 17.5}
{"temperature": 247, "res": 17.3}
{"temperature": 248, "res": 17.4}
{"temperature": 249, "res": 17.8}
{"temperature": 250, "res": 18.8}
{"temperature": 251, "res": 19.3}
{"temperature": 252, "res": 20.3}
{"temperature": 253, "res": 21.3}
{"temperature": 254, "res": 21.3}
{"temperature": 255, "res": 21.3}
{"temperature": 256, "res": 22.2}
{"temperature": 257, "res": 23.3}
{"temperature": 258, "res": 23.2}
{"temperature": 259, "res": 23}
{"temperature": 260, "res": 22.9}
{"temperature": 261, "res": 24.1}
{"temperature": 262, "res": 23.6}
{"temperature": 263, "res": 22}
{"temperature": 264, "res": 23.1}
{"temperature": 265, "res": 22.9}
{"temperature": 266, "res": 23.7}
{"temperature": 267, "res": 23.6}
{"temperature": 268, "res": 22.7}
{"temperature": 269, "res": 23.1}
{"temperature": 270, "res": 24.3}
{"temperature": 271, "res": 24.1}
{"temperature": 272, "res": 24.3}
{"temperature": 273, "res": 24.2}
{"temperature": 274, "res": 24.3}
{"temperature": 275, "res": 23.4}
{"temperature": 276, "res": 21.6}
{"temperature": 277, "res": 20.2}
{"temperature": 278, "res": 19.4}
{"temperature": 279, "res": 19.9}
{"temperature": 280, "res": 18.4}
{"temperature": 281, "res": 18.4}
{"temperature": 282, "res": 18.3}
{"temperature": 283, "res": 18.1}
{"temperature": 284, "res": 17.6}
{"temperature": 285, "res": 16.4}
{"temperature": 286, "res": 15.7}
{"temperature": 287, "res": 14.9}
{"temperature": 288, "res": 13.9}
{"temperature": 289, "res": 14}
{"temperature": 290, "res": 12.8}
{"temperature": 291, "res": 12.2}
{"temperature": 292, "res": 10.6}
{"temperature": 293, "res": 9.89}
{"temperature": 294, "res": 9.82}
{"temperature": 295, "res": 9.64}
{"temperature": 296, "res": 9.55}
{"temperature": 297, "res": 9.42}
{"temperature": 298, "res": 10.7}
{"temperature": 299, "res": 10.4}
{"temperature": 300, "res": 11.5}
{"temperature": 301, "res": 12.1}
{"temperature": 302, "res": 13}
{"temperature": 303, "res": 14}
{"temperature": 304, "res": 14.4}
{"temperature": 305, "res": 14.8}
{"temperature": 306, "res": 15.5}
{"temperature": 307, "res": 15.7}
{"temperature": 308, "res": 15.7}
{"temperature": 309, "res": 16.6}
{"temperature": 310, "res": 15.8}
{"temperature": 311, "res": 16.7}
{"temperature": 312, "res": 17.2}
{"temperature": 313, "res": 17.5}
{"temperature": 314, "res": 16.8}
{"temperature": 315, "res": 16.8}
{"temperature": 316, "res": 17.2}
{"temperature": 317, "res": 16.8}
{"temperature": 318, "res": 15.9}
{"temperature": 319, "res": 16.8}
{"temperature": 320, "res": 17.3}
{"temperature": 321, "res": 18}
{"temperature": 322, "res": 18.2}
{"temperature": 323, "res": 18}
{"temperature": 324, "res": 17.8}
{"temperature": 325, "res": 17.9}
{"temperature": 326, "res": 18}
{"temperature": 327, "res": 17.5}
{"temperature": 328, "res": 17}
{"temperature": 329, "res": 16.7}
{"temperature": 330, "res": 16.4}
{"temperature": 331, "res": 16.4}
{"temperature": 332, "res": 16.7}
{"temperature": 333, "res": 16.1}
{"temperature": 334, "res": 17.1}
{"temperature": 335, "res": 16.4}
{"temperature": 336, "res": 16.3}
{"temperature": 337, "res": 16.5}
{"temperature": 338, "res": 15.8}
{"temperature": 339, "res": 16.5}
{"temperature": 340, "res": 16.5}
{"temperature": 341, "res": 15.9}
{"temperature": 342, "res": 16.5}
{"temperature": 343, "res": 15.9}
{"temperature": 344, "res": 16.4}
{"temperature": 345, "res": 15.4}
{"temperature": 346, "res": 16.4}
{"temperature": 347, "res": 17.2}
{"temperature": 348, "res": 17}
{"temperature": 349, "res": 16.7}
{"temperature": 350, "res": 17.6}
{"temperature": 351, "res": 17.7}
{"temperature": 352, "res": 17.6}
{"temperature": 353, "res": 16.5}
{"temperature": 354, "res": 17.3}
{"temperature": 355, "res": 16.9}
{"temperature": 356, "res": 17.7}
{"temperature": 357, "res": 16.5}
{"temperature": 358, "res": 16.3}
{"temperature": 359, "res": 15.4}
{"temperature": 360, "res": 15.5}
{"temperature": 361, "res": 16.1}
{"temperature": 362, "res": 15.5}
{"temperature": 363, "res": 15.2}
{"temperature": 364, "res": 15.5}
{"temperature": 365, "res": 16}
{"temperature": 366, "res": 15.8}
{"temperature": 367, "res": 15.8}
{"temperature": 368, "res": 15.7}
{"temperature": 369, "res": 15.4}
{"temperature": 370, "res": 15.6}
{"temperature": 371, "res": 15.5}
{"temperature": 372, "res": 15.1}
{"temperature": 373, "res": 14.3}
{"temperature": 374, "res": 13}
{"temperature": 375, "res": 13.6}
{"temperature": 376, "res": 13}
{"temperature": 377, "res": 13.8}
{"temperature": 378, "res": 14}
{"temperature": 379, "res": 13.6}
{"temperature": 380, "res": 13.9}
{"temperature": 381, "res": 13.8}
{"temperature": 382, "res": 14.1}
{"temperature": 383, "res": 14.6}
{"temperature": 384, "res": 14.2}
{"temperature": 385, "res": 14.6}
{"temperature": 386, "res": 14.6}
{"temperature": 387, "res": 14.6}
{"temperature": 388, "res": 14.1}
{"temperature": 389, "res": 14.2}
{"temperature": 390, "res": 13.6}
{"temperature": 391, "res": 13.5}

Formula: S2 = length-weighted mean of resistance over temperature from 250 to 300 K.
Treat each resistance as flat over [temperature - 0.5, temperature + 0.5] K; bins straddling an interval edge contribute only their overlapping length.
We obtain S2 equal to 18.8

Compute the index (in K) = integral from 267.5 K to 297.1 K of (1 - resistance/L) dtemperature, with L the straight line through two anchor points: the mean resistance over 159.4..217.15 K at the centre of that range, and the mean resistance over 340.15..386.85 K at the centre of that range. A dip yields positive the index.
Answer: 6.75 K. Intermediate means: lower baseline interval 30.5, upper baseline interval 15.5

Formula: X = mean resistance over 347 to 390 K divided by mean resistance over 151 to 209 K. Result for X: 0.49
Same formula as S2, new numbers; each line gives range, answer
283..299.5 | 12.5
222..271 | 22.1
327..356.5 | 16.7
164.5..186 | 31.1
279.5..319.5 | 14.5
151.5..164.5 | 32.8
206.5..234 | 26.2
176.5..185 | 30.9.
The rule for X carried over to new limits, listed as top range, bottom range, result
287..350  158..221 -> 0.50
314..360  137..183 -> 0.54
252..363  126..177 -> 0.57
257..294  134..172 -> 0.64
